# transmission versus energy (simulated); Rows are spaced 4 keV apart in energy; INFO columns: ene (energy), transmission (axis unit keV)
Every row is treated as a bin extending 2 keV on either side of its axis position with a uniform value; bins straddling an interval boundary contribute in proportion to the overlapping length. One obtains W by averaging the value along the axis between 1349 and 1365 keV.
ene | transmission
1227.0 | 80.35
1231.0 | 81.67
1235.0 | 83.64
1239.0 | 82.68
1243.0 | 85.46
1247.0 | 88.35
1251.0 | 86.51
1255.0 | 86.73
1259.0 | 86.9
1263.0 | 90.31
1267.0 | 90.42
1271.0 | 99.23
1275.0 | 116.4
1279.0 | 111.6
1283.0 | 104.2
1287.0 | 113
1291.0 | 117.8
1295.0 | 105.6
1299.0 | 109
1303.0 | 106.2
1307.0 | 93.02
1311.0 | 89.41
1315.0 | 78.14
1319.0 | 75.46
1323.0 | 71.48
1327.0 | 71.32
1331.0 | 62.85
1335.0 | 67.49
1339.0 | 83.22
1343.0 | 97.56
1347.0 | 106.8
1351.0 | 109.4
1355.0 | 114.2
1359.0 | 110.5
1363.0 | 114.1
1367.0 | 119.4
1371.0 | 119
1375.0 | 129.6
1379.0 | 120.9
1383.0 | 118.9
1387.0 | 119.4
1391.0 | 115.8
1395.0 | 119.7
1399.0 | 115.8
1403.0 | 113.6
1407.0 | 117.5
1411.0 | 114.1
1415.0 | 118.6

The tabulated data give 112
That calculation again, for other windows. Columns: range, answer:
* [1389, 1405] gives 116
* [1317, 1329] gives 72.8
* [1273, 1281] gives 114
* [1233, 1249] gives 85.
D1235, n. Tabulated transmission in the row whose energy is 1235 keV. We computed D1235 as 83.64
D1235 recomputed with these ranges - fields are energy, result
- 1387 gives 119.4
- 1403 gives 113.6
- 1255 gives 86.73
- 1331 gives 62.85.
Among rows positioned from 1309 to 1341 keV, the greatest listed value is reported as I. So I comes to 89.41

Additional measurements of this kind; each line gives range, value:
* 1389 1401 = 119.7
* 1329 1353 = 109.4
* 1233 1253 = 88.35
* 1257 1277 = 116.4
